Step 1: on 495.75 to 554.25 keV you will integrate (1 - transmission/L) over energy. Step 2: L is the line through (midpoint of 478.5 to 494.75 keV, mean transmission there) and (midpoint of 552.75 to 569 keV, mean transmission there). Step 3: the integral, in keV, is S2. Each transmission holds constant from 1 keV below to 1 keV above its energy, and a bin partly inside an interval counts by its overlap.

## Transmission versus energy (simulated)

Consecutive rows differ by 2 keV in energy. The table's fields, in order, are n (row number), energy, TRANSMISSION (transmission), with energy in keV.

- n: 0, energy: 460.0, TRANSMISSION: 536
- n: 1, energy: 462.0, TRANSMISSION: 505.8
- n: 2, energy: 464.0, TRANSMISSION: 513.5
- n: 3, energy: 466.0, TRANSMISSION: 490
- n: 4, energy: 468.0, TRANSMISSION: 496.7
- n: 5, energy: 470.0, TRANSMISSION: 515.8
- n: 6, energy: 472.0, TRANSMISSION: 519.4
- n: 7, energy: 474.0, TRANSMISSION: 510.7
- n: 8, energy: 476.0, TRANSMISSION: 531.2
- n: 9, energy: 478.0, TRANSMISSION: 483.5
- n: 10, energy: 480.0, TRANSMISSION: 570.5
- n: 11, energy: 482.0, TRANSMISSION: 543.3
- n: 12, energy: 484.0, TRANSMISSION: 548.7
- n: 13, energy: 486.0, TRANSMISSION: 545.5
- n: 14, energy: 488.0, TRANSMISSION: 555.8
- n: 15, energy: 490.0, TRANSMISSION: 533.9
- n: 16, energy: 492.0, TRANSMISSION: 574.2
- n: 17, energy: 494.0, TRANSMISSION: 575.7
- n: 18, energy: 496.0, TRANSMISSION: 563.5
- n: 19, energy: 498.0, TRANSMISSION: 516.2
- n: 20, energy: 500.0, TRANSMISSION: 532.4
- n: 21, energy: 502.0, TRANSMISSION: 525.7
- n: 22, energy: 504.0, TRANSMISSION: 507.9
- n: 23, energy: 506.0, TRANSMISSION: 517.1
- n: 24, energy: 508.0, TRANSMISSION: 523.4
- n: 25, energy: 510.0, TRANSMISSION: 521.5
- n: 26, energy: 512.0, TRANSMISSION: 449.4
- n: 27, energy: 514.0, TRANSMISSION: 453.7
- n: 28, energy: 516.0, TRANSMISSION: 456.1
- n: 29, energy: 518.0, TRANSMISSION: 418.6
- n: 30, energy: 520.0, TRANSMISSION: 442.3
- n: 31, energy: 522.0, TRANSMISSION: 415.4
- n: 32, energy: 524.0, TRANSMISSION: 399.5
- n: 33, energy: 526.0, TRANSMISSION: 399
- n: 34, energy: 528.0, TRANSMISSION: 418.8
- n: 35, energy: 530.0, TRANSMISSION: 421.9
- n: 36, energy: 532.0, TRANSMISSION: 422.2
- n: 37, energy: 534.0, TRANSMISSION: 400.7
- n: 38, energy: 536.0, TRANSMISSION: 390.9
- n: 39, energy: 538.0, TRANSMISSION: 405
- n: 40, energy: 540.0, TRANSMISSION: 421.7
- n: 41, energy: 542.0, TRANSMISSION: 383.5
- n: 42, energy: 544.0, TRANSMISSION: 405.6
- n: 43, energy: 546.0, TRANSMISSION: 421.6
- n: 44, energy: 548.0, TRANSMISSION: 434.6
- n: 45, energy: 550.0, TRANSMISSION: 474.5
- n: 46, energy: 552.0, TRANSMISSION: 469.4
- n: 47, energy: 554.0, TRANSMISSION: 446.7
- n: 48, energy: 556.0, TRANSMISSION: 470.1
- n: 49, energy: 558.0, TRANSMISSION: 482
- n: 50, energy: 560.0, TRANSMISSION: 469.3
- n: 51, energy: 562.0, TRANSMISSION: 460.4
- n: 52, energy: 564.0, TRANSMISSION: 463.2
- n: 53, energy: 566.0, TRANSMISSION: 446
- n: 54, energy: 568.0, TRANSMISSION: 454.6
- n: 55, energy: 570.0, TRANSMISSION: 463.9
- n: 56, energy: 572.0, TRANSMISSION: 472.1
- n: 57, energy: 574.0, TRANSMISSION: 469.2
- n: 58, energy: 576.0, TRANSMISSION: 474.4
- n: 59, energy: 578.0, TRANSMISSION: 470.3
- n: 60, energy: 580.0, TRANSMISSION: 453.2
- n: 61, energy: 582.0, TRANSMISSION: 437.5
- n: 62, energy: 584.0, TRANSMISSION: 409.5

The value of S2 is 6.5 keV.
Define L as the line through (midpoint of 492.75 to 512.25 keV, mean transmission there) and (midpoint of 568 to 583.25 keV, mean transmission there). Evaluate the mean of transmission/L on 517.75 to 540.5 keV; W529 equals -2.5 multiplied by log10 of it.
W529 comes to 0.215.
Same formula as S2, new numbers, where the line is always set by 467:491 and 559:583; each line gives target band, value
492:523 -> 0.7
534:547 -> 2.1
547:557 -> 0.3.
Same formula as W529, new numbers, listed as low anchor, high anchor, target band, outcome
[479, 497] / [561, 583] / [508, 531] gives 0.18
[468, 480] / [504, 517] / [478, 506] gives -0.08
